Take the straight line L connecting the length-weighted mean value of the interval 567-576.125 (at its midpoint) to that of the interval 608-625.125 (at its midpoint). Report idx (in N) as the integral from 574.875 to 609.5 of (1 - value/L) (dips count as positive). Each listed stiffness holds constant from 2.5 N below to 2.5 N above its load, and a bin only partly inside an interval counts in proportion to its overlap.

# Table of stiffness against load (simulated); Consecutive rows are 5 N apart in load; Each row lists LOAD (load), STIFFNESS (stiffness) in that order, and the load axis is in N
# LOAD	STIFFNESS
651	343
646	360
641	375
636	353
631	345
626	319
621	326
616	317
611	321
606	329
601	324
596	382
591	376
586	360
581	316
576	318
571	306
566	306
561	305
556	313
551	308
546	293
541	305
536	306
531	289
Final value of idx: -3.2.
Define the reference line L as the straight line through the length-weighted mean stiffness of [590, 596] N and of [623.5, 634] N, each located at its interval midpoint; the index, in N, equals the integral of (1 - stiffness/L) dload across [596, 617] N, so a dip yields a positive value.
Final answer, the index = 1.8 N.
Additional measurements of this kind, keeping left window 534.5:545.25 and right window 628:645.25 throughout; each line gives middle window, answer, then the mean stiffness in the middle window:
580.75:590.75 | -0.7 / 352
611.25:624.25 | 0.9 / 321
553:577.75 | 0.6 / 309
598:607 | 0.2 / 329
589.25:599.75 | -1.2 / 373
